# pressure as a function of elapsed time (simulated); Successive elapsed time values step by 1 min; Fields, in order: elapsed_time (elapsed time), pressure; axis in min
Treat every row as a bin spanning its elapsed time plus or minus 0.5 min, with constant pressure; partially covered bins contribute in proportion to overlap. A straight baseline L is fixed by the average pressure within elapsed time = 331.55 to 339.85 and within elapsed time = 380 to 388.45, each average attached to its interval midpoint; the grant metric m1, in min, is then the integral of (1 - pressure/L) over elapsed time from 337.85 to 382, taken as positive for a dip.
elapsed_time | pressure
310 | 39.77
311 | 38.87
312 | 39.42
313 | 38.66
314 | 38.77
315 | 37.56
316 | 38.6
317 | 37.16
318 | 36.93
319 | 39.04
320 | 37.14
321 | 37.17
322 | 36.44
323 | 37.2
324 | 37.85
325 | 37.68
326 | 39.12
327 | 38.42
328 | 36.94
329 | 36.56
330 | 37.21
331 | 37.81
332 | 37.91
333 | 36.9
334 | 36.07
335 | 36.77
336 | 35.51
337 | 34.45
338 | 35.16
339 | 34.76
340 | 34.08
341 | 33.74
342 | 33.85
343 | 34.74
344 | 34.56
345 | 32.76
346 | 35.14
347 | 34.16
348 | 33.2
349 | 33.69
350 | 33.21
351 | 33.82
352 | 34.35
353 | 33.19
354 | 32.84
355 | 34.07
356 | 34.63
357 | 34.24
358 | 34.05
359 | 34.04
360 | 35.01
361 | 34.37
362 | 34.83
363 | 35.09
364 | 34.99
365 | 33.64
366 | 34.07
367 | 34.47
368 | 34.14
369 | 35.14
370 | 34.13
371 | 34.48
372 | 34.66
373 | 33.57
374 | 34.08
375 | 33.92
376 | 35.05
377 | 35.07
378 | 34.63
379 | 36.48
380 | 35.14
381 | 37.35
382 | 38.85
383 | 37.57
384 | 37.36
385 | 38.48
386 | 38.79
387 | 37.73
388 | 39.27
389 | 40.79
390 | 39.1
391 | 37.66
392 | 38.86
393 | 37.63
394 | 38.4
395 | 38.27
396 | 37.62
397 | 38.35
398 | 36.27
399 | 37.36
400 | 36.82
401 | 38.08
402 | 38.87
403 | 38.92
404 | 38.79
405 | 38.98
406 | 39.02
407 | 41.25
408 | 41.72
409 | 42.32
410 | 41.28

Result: 3.0 min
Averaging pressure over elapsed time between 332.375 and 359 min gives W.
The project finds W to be 34.4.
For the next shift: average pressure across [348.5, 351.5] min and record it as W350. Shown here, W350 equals 33.6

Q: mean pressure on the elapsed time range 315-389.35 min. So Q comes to 35.7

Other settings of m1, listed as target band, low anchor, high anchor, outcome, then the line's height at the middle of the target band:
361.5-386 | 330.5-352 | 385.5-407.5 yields 1.1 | 37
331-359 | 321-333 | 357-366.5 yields 1.1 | 35.9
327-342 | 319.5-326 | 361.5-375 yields 0.3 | 36.6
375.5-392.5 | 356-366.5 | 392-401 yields -0.5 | 36.5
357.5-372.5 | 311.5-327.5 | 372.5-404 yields 1.2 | 37.5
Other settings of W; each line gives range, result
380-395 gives 38.3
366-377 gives 34.4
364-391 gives 36.1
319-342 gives 36.6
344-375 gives 34.1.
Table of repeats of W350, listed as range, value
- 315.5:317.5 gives 37.9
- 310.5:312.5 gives 39.1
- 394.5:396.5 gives 37.9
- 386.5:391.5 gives 38.9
